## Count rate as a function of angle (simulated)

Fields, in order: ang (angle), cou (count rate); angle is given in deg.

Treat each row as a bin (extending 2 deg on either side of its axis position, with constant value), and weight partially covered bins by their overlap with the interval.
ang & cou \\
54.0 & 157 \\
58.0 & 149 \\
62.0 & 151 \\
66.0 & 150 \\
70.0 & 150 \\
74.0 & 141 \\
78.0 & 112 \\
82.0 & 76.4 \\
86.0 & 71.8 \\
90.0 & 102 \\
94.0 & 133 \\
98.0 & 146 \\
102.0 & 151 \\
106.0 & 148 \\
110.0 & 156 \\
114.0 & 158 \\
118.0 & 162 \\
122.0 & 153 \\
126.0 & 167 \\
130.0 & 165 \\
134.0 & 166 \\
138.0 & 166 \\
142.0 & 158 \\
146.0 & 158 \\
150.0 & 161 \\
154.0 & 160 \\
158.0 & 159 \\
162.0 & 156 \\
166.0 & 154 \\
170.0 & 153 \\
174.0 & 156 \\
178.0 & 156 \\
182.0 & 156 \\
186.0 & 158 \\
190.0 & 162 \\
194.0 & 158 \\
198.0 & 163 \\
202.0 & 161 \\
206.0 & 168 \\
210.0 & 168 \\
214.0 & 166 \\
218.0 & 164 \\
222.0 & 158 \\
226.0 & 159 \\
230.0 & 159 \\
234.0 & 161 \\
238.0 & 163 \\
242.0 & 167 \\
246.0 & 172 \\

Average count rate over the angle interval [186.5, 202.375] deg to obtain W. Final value 161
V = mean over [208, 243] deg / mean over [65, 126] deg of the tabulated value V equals 1.2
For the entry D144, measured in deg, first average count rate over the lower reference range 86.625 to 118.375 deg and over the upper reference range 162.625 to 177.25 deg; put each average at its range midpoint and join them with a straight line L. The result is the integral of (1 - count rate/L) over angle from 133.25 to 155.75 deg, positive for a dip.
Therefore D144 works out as -1.8 deg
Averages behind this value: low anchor 140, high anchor 155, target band 161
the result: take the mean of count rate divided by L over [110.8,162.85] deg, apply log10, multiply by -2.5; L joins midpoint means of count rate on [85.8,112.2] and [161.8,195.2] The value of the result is -0.12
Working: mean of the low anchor 134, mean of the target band 161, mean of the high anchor 157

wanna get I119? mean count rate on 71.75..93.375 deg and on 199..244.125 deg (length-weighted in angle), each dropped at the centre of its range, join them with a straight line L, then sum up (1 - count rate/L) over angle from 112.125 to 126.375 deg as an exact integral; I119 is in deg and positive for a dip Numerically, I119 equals -4.80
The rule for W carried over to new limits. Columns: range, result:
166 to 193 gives 157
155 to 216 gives 160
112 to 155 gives 161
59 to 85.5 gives 127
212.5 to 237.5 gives 161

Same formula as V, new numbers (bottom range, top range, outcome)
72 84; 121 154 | 1.47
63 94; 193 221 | 1.40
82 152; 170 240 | 1.10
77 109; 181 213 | 1.36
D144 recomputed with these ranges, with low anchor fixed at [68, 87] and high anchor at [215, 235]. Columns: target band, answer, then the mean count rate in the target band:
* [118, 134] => -4.3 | 162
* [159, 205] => -3.6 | 158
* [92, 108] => -3.3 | 144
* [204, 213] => -0.7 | 168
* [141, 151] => -1.8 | 159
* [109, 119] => -2.8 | 159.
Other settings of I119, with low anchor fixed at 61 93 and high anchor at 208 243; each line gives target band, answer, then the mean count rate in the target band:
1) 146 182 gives -3.1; 157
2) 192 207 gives -0.7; 162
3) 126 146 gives -4.0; 164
